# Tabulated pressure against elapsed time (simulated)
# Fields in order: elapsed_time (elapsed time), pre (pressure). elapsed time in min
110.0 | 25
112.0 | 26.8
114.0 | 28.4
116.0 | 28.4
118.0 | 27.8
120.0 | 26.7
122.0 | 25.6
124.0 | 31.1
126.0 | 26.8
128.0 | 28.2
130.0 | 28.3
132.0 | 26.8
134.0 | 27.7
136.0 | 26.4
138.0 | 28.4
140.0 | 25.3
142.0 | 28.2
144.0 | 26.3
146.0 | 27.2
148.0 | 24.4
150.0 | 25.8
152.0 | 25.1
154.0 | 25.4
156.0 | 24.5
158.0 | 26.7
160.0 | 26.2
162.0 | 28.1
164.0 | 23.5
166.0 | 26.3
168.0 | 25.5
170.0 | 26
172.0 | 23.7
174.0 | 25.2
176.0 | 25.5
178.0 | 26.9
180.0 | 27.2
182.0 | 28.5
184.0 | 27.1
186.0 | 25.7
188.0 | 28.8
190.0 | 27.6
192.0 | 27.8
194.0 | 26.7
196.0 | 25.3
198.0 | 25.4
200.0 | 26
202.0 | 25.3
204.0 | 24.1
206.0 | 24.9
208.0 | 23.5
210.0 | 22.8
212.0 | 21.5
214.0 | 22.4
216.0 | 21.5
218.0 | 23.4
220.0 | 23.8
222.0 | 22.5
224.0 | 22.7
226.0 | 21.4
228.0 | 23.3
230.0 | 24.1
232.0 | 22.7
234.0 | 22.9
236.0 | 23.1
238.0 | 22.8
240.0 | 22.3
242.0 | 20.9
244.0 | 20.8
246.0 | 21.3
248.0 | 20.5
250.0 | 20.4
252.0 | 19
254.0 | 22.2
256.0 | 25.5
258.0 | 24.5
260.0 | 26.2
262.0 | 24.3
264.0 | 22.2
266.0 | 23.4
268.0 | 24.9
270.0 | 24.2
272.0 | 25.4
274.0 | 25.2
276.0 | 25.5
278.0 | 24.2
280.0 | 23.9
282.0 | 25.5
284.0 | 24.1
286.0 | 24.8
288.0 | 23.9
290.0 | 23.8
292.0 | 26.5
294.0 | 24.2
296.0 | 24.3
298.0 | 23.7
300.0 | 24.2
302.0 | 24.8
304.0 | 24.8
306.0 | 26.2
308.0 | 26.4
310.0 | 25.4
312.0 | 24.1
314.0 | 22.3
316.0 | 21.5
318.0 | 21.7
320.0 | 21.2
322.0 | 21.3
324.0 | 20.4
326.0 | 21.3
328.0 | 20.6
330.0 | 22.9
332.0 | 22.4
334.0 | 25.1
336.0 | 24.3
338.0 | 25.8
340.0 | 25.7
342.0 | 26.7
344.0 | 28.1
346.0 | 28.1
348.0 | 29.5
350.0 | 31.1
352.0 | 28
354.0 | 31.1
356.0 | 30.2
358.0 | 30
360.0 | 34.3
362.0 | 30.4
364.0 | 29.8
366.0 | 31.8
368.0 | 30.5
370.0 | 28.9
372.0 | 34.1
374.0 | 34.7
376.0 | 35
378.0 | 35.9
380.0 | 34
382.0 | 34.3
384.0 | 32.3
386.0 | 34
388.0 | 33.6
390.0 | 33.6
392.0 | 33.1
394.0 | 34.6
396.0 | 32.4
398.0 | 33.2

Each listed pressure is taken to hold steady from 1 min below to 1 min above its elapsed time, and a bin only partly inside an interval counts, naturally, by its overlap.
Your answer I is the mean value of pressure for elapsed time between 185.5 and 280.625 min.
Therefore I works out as 23.7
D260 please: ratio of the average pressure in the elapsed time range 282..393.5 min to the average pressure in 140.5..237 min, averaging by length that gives 1.1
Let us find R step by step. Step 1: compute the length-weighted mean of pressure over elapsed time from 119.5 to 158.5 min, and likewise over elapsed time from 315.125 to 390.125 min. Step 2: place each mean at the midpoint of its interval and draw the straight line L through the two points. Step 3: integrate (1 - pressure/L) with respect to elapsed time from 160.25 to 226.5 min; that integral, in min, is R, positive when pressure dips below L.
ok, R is 5.1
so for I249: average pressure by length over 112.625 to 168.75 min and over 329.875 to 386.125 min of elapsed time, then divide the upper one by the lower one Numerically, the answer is 1.1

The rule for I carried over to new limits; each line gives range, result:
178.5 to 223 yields 25.1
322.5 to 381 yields 28.6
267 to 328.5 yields 23.9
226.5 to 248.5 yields 22.3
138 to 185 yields 26.1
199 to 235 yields 23.3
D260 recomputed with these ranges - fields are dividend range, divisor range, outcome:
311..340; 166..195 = 0.85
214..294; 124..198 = 0.88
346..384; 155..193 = 1.21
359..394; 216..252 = 1.49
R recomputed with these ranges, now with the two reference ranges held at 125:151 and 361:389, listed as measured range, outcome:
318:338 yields 5.9 min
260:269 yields 1.8 min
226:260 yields 8.2 min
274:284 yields 1.9 min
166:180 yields 1.1 min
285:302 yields 3.5 min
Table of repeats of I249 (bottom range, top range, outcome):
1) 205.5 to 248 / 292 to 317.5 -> 1.08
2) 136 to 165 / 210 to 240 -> 0.87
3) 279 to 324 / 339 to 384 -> 1.30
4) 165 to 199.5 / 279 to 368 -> 0.97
